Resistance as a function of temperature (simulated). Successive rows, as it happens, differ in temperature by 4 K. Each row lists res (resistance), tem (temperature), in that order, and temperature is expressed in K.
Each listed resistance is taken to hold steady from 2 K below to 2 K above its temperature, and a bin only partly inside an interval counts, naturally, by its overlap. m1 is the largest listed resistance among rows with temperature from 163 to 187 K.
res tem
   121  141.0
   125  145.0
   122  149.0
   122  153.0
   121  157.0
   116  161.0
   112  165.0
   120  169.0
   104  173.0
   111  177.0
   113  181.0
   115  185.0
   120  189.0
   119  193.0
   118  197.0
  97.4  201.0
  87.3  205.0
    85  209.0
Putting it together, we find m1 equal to 120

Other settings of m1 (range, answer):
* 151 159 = 122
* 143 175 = 125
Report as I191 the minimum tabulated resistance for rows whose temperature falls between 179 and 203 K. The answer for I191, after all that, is 97.4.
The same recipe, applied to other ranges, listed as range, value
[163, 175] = 104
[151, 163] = 116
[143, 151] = 122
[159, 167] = 112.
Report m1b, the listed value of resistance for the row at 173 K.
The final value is 104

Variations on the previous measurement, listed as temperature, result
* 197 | 118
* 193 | 119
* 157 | 121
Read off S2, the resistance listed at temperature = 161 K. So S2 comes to 116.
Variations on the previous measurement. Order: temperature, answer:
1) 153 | 122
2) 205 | 87.3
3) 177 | 111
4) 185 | 115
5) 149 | 122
